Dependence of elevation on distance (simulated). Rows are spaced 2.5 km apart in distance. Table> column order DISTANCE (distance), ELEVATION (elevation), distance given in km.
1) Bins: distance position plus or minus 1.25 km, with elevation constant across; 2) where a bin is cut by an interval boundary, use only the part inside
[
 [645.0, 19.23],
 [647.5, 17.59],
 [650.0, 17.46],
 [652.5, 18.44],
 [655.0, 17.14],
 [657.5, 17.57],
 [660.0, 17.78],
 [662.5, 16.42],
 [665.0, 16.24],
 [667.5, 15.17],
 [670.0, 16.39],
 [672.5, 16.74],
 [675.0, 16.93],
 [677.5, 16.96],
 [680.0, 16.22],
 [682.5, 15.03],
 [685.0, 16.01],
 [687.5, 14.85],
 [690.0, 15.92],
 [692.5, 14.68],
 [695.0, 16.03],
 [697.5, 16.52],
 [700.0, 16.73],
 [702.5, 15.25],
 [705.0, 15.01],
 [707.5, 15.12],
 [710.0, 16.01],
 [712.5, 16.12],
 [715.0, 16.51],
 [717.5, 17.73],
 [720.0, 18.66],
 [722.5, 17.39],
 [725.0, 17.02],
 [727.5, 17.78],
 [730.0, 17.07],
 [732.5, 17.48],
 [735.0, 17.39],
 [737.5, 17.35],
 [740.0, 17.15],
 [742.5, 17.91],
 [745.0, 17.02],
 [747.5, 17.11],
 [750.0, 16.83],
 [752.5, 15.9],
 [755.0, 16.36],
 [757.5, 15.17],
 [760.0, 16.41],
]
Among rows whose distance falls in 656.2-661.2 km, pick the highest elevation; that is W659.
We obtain 17.78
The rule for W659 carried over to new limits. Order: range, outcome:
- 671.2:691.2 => 16.96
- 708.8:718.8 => 17.73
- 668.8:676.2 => 16.93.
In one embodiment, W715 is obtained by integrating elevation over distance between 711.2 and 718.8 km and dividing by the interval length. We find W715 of 16.8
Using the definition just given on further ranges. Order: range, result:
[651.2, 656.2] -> 17.8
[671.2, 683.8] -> 16.4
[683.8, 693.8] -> 15.4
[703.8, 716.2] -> 15.8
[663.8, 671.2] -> 15.9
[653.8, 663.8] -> 17.2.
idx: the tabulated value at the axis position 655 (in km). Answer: 17.14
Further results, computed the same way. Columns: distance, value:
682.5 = 15.03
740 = 17.15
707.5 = 15.12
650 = 17.46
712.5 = 16.12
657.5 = 17.57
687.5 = 14.85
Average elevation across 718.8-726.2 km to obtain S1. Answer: 17.7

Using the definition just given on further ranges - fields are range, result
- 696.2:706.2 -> 15.9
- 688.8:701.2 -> 16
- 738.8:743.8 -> 17.5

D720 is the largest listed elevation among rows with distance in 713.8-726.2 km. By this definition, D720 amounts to 18.66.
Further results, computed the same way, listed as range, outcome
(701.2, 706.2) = 15.25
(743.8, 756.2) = 17.11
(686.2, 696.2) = 16.03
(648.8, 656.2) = 18.44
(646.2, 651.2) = 17.59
